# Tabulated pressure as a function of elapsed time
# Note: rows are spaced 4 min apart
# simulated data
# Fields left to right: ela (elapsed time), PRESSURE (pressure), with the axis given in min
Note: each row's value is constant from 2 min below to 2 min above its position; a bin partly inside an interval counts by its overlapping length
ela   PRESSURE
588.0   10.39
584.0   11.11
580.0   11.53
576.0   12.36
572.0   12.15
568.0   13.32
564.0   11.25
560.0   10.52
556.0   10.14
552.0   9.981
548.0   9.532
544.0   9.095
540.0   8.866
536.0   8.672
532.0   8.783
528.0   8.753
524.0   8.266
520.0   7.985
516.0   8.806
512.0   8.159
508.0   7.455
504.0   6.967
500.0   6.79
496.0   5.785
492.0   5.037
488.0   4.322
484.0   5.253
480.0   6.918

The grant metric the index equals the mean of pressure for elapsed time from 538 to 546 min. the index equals 8.98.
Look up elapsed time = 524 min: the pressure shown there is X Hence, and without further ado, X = 8.266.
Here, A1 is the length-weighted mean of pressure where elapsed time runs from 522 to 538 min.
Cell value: 8.62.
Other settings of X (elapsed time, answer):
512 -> 8.159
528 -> 8.753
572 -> 12.15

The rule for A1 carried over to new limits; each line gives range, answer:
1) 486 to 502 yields 5.48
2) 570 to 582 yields 12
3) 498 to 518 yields 7.64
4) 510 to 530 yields 8.39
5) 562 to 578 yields 12.3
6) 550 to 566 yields 10.5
